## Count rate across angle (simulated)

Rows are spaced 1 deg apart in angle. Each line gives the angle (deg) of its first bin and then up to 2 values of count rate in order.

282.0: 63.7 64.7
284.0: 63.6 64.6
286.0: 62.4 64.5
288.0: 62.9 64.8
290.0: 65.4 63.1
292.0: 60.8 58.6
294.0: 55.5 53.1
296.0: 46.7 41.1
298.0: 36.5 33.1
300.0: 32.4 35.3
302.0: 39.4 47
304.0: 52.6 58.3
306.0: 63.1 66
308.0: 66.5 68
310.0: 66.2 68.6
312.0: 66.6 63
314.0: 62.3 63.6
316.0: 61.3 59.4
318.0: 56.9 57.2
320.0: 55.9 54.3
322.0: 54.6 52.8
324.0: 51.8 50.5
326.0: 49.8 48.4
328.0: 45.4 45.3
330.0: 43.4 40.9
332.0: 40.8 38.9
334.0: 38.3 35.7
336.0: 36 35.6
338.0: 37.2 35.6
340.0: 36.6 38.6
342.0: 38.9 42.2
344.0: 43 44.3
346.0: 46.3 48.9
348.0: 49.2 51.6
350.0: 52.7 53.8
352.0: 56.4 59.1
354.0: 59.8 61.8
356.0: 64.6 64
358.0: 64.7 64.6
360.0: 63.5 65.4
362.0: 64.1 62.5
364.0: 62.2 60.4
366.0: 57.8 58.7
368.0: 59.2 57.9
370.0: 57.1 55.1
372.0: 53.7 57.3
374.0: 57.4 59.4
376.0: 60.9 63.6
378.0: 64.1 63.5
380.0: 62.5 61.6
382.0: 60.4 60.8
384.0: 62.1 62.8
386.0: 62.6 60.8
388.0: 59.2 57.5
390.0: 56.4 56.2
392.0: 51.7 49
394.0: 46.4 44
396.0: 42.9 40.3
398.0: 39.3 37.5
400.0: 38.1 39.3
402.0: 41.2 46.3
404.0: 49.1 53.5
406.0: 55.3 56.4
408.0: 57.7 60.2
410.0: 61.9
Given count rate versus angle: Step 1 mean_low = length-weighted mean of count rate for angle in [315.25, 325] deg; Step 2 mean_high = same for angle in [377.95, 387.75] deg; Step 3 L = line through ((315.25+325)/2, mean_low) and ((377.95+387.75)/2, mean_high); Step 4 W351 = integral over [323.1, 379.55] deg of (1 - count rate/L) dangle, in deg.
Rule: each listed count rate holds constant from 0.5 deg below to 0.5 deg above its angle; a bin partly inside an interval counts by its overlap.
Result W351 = 6.7 deg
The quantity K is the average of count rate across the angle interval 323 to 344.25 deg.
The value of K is 41.8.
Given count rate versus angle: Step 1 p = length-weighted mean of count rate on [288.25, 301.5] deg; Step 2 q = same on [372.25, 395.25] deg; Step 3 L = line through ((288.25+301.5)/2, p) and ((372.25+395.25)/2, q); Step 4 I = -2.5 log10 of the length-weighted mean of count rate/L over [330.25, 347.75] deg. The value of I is 0.33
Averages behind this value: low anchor 50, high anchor 58.4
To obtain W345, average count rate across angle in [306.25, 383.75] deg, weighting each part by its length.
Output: 54.7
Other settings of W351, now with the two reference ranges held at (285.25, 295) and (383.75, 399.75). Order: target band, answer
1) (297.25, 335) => 4.50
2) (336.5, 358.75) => 2.48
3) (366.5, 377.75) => -1.05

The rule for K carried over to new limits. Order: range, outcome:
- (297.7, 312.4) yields 53.4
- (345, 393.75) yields 58.6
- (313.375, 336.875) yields 49.6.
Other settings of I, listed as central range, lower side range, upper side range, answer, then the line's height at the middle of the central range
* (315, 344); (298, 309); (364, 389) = 0.15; 53.3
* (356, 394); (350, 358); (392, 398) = -0.16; 52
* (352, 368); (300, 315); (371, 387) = -0.04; 60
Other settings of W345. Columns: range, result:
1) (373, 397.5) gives 56.9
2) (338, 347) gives 40.9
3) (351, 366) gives 61.9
